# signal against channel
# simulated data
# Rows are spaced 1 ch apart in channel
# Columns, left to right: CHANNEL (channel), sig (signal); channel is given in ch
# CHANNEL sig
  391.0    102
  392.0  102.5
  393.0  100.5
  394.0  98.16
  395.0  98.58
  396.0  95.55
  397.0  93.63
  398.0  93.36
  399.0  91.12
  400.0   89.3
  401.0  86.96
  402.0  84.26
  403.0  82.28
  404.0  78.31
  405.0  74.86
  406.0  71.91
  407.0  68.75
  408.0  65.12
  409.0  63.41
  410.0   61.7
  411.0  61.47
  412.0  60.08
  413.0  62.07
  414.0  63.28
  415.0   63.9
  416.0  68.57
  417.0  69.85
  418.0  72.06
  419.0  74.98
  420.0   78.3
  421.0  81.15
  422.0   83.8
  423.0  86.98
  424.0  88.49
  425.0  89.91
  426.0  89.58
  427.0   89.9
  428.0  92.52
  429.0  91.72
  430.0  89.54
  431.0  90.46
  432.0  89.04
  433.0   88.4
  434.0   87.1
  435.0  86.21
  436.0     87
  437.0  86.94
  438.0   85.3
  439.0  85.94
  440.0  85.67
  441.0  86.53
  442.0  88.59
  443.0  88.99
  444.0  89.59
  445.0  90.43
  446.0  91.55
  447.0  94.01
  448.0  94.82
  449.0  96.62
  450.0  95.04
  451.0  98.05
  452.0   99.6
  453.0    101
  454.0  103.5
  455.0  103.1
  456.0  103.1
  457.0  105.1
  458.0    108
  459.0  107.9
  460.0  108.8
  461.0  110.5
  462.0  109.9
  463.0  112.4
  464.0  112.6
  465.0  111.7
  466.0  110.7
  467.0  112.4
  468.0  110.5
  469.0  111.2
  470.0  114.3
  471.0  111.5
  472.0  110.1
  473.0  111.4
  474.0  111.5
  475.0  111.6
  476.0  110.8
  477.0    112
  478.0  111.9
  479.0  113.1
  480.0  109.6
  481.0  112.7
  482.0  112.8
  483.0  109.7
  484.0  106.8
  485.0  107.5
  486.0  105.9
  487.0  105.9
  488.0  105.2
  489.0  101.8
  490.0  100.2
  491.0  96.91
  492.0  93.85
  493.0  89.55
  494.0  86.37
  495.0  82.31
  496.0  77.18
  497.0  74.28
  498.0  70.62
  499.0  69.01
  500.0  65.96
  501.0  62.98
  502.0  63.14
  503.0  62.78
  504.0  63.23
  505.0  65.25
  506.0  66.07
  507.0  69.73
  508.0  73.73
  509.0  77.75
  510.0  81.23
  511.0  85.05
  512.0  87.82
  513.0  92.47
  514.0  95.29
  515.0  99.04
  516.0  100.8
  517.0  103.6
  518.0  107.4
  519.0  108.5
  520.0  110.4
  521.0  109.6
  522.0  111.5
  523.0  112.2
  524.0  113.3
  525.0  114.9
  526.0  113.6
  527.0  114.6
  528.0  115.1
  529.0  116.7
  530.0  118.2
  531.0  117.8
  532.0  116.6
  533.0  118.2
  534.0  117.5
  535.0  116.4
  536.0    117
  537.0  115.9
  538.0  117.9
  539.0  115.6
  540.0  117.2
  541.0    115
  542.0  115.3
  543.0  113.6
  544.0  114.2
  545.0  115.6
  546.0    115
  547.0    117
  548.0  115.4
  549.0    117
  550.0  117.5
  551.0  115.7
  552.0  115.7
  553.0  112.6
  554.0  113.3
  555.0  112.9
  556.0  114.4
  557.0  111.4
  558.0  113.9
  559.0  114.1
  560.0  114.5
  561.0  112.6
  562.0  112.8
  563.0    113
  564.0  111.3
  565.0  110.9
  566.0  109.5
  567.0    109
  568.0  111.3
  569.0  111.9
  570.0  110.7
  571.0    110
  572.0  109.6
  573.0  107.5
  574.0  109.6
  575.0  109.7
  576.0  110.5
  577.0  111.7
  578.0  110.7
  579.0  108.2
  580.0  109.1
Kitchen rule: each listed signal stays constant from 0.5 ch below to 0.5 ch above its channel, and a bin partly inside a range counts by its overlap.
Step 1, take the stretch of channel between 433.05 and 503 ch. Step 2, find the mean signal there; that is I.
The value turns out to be 98.1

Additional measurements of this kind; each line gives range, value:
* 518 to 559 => 115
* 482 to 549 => 99.6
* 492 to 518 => 79.5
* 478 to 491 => 107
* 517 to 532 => 113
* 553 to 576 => 112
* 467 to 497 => 105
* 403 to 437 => 78.1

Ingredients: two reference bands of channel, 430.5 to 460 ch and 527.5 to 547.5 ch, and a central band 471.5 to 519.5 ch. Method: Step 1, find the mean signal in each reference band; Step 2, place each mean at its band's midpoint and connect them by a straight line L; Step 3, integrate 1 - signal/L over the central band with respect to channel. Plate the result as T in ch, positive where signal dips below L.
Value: 6.0 ch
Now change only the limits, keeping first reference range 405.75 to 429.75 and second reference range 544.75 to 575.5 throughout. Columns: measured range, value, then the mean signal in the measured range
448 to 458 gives -1.9 ch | 101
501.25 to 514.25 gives 3.2 ch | 75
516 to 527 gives -0.8 ch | 110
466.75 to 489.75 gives -4.8 ch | 110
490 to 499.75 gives 1.3 ch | 82.7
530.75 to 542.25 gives -1.1 ch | 117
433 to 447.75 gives -1.3 ch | 88.3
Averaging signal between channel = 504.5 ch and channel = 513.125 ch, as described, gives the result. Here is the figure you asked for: 77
